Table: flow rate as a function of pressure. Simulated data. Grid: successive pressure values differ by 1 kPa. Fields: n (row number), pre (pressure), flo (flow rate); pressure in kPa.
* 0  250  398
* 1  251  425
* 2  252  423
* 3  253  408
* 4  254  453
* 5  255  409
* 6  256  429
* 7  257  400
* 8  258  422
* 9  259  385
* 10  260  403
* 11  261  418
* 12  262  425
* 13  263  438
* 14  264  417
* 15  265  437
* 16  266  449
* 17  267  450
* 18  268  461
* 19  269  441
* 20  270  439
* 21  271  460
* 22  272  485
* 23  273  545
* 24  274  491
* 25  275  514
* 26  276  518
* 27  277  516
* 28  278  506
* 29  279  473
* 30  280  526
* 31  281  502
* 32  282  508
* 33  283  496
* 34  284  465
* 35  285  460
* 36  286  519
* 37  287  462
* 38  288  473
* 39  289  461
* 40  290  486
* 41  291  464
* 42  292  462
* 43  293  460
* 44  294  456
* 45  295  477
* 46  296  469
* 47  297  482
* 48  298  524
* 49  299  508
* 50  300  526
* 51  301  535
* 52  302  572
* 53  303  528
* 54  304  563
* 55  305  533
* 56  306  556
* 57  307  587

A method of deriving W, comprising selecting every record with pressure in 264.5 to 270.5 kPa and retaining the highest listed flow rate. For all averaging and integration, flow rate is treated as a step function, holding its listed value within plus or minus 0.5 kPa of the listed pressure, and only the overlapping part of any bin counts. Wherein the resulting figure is 461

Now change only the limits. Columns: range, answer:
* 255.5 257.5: 429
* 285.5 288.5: 519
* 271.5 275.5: 545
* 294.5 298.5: 524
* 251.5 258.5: 453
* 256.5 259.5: 422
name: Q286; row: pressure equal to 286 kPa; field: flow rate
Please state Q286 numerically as 519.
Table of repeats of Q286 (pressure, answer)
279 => 473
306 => 556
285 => 460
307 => 587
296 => 469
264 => 417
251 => 425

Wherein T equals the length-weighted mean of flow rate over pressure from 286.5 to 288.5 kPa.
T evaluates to 468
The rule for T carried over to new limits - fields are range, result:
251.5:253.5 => 416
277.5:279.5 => 490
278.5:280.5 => 500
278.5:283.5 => 501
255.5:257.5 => 414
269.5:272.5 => 461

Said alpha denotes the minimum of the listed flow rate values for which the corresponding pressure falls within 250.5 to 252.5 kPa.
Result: 423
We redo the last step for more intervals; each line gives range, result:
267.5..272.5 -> 439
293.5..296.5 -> 456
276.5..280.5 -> 473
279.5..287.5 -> 460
